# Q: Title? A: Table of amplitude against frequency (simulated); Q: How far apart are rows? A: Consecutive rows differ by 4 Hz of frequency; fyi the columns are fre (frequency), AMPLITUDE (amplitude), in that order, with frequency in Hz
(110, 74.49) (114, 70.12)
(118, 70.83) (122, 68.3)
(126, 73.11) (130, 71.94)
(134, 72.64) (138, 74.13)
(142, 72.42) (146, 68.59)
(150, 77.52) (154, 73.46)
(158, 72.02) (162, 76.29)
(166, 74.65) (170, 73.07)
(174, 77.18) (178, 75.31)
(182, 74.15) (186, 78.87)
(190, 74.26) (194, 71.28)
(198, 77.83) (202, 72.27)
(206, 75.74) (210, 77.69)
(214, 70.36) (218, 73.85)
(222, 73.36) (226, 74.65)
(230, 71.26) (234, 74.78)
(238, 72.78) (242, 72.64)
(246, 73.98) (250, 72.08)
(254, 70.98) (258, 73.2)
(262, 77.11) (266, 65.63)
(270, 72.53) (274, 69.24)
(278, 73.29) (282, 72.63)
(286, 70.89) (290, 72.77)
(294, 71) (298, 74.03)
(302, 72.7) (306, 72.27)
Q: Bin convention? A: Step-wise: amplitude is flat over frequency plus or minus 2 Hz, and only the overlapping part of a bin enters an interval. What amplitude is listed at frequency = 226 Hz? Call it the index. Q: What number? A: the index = 74.65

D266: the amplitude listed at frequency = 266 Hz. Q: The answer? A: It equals 65.63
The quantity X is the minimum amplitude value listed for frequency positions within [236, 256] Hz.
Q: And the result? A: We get 70.98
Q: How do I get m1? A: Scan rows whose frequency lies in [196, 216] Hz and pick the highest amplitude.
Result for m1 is 77.83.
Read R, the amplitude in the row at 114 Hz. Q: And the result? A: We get 70.12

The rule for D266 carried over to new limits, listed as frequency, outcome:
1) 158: 72.02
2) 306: 72.27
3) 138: 74.13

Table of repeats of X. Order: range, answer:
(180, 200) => 71.28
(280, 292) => 70.89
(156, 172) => 72.02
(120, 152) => 68.3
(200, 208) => 72.27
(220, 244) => 71.26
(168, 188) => 73.07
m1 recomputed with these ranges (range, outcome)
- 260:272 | 77.11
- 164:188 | 78.87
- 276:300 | 74.03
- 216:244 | 74.78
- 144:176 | 77.52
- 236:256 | 73.98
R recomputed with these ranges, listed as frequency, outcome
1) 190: 74.26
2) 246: 73.98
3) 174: 77.18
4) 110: 74.49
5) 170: 73.07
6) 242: 72.64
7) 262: 77.11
